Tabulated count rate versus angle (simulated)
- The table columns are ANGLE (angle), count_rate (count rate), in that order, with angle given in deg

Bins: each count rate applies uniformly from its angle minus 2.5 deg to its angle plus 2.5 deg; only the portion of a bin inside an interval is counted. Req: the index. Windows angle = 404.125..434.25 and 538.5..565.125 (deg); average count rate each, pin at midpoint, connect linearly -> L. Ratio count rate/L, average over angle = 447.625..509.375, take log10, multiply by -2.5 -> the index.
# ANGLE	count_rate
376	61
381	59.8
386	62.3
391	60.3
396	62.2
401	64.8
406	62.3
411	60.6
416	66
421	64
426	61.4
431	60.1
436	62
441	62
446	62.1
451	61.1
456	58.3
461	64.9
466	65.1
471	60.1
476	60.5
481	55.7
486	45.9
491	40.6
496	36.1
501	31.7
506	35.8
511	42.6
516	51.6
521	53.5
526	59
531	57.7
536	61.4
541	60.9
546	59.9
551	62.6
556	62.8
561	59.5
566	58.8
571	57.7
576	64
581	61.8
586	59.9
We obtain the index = 0.20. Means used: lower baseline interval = 62.4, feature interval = 51.3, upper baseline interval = 61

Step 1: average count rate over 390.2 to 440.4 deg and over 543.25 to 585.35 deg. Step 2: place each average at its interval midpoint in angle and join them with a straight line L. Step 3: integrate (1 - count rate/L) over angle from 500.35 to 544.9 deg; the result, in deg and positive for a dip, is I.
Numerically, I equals 7.1 deg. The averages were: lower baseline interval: 62.4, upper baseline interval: 60.8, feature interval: 51.5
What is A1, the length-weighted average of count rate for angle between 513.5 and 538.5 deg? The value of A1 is 56.6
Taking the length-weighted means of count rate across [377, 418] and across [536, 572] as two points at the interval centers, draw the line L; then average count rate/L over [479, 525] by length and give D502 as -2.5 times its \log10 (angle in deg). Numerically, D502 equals 0.35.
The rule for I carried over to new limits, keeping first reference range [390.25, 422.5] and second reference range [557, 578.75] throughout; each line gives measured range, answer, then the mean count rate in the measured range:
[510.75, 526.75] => 2.3 deg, 52.1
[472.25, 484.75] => 0.9 deg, 57.1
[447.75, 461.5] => 0.3 deg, 61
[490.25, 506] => 6.6 deg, 35.6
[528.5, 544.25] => 0.2 deg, 60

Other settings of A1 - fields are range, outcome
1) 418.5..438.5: 61.9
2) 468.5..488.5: 55.5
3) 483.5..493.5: 43.2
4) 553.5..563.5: 61.1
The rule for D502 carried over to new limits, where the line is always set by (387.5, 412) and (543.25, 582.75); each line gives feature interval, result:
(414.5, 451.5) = -0.01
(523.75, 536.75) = 0.04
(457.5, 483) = 0.01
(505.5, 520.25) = 0.32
